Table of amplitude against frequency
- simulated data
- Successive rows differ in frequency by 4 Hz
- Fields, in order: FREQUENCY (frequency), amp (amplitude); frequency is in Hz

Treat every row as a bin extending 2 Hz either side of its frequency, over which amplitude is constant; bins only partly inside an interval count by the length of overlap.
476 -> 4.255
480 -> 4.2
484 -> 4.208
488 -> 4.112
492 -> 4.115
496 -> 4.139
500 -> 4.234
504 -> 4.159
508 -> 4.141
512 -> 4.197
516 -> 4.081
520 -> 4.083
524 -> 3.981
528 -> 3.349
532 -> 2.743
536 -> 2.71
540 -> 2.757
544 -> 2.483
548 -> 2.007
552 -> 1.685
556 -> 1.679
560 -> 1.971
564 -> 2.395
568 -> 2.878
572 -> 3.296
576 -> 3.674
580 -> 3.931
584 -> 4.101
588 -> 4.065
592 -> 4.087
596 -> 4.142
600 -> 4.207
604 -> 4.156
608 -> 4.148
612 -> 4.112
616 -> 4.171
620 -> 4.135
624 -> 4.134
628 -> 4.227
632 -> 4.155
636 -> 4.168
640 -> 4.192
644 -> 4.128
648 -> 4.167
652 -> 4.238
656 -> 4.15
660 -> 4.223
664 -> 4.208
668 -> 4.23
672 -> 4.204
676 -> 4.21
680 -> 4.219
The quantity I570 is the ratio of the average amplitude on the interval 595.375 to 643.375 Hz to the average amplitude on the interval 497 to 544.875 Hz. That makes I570 1.15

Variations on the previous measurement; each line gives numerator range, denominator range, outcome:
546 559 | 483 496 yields 0.44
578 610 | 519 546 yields 1.31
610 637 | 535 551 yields 1.71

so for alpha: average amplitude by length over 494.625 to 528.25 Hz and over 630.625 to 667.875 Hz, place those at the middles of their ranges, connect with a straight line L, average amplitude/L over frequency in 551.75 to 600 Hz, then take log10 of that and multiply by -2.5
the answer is 0.26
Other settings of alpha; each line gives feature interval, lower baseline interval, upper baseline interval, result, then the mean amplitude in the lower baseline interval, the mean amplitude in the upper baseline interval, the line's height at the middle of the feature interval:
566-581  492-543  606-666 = 0.15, 3.71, 4.17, 3.93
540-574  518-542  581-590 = 0.49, 3.27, 4.07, 3.66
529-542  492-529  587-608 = 0.42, 4.06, 4.14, 4.08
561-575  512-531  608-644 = 0.36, 3.85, 4.16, 3.99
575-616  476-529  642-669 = 0.02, 4.1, 4.19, 4.15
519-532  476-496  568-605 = 0.13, 4.17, 3.9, 4.06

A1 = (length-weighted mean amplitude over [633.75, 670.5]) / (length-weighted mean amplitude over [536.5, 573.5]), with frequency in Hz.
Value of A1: 1.78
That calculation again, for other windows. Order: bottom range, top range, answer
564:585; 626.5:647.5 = 1.21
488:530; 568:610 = 0.97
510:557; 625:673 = 1.39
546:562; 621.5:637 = 2.27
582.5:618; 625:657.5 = 1.01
